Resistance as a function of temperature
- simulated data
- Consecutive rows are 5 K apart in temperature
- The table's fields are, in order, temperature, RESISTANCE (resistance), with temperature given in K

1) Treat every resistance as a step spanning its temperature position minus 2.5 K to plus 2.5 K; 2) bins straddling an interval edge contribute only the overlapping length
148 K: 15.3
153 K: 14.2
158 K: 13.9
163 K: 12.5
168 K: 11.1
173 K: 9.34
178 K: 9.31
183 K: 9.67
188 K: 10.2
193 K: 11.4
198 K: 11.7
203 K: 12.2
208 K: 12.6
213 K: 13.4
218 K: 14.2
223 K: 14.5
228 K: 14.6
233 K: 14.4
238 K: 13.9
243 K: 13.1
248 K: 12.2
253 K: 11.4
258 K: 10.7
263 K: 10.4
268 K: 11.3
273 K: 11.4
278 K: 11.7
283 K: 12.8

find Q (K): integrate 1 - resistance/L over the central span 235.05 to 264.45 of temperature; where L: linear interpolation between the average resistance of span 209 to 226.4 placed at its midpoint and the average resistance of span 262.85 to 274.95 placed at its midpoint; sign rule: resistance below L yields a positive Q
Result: 0.4 K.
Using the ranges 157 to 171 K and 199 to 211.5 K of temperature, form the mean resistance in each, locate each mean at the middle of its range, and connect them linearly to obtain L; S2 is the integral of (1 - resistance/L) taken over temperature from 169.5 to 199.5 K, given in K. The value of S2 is 5.0 K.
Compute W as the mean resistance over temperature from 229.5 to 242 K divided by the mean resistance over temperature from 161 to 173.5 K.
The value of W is 1.3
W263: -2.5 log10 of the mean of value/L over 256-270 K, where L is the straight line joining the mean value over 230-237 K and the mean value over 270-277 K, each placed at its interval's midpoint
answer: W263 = 0.133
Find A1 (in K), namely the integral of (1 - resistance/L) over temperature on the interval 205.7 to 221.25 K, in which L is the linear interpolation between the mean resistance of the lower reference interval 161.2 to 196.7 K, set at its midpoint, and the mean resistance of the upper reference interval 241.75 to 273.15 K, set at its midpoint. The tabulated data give -3.6 K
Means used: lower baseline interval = 10.5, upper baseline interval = 11.4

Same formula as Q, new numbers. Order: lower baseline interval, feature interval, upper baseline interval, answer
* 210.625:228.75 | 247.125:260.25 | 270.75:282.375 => 1.4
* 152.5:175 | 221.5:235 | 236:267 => -2.9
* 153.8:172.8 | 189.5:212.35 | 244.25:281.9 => -0.1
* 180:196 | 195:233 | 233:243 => -3.6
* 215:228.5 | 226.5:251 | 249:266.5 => -1.5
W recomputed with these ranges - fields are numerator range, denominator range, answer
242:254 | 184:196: 1.14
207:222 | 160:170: 1.14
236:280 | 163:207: 1.09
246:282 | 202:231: 0.83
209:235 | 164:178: 1.37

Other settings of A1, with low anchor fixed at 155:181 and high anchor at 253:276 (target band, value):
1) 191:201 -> -0.4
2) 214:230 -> -4.6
